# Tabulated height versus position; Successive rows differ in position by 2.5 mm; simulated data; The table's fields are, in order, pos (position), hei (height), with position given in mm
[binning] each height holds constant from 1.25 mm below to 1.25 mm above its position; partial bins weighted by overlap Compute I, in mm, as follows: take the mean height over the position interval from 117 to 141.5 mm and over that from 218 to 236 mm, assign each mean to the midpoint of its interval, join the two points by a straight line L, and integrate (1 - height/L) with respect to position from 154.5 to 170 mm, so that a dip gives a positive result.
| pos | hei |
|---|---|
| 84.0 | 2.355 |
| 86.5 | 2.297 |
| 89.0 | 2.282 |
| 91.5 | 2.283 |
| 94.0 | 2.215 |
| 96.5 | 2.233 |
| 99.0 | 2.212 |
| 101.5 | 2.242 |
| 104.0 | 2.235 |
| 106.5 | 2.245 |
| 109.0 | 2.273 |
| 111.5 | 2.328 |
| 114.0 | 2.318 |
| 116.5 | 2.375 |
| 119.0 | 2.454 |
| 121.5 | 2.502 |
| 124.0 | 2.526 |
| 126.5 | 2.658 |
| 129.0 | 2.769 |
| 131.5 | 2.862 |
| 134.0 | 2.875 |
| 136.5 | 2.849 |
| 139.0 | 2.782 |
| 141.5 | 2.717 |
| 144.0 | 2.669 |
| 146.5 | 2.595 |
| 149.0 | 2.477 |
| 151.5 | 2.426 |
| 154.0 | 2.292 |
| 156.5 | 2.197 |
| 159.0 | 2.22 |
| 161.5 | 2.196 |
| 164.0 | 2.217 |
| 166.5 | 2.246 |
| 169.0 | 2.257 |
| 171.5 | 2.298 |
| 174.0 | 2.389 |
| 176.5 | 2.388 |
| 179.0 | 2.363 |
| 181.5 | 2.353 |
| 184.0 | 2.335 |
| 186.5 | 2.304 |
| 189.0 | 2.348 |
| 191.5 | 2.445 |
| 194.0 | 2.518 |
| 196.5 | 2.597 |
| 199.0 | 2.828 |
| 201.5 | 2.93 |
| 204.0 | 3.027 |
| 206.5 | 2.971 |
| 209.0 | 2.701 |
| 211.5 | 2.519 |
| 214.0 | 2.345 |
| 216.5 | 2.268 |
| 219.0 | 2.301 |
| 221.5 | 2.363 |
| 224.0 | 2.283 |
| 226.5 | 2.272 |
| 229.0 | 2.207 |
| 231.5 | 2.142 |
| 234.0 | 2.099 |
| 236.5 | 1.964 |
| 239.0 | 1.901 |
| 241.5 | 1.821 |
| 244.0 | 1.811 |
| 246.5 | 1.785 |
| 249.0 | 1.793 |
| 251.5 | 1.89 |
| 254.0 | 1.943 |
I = 1.9 mm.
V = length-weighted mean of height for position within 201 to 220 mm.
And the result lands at 2.63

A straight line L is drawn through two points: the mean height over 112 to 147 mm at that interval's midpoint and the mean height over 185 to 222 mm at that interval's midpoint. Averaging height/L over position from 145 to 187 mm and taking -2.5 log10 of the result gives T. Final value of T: 0.12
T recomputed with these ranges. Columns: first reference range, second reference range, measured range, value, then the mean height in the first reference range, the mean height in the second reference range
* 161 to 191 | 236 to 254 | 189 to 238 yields -0.187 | 2.31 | 1.85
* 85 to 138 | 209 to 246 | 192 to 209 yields -0.241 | 2.43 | 2.17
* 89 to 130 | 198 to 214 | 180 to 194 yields 0.144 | 2.36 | 2.79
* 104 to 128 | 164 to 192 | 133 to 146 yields -0.165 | 2.4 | 2.33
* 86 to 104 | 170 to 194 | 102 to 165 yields -0.082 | 2.25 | 2.37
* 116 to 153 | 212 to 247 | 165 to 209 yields -0.072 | 2.64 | 2.13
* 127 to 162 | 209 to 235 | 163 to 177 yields 0.086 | 2.58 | 2.3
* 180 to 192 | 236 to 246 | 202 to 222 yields -0.213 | 2.35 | 1.86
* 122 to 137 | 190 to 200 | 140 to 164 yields 0.116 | 2.74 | 2.58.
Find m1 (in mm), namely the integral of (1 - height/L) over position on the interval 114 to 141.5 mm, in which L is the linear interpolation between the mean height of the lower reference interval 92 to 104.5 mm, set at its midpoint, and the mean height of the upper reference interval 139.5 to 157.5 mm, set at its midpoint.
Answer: -3.02 mm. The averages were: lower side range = 2.23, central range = 2.65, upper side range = 2.5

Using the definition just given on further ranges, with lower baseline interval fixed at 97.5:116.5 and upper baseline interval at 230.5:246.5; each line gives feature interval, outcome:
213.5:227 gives -2.17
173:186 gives -1.70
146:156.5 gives -1.20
